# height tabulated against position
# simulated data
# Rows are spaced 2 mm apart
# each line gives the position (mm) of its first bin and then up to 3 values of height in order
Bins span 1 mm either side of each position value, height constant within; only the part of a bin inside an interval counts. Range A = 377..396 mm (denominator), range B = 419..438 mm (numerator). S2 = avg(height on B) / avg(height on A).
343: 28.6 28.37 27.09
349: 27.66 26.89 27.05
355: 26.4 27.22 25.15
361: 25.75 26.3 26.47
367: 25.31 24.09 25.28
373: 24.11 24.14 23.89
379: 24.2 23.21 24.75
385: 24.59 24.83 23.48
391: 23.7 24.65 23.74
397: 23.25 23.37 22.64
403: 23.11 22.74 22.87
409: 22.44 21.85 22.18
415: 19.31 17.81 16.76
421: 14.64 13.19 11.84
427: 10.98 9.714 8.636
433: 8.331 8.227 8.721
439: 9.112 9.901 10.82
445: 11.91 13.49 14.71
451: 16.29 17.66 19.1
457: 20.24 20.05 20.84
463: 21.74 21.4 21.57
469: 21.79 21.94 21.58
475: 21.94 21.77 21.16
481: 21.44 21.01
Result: 0.45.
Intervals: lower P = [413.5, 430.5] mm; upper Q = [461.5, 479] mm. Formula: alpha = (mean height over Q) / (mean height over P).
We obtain 1.5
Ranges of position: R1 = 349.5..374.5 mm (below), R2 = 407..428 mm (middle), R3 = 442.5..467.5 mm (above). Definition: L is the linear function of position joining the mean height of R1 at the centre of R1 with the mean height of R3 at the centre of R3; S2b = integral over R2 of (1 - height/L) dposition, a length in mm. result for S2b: 3.7 mm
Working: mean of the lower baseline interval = 25.8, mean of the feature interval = 17.4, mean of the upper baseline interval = 17.7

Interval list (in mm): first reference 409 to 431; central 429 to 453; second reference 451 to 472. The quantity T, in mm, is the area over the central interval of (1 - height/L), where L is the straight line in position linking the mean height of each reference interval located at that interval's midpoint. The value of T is 9.37 mm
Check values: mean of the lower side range 15.8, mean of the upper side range 20.4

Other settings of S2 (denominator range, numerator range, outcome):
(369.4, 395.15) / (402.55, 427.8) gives 0.76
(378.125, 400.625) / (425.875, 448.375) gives 0.42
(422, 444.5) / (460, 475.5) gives 2.16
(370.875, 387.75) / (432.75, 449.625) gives 0.44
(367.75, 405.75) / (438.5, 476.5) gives 0.75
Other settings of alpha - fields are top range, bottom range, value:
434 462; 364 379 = 0.58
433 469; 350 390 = 0.62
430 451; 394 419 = 0.49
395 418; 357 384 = 0.88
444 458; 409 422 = 0.85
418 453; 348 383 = 0.46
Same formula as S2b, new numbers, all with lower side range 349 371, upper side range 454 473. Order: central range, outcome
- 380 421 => 3.0 mm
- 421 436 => 8.1 mm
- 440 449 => 4.1 mm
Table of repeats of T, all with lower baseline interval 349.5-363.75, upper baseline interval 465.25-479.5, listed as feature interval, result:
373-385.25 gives 0.7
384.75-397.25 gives 0.5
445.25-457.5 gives 3.3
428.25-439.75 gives 7.2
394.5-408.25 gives 0.9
